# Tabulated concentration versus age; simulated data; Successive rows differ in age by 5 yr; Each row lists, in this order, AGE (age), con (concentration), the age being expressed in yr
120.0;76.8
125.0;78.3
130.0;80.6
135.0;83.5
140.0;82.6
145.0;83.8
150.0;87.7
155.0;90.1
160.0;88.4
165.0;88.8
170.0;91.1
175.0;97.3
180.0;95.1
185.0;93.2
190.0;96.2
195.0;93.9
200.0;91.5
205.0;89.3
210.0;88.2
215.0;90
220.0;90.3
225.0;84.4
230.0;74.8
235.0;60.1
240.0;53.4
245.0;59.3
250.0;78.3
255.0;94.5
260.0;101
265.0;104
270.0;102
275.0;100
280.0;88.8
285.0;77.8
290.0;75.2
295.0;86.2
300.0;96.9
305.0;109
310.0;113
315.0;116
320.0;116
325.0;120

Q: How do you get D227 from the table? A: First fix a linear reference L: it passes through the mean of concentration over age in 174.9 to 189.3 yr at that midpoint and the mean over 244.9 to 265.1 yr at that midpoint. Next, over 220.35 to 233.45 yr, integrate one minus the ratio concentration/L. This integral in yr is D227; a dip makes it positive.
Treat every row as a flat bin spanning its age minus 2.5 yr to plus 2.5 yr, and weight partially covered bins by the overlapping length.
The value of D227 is 1.6 yr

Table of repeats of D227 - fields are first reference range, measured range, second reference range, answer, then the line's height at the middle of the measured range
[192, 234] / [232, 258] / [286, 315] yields 6.0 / 90.5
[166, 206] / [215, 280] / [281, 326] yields 8.7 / 96.9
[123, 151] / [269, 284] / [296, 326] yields 1.4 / 105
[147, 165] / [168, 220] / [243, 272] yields -1.9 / 89.2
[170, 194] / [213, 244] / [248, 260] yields 5.8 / 91.6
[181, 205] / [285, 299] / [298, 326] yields 3.4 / 109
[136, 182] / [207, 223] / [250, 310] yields 0.4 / 91.5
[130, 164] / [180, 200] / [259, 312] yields -1.2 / 88.8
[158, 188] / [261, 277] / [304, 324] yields 0.8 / 107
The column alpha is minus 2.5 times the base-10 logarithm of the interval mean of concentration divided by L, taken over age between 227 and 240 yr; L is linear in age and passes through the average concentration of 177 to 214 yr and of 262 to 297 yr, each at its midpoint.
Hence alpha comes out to 0.37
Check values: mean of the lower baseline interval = 92.5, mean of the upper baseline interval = 90.8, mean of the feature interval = 65.4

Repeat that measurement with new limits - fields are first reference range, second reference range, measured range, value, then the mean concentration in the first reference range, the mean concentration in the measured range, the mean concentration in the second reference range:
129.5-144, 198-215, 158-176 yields -0.065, 82.6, 91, 89.7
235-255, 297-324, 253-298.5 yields -0.078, 67.1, 92.2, 110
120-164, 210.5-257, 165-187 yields -0.153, 84.1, 93.6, 76.4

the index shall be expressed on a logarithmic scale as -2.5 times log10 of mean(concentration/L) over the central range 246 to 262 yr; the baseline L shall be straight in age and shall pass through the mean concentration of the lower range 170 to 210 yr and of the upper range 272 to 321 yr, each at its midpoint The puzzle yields 0.09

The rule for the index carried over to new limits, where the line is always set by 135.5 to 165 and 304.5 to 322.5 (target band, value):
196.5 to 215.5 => 0.069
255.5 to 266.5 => 0.045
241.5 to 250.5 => 0.497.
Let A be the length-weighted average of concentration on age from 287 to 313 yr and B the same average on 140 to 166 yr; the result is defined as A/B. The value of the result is 1.1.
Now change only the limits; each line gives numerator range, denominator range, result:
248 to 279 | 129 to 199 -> 1.08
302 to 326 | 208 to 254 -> 1.50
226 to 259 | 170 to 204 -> 0.77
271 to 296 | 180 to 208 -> 0.93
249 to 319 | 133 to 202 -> 1.07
